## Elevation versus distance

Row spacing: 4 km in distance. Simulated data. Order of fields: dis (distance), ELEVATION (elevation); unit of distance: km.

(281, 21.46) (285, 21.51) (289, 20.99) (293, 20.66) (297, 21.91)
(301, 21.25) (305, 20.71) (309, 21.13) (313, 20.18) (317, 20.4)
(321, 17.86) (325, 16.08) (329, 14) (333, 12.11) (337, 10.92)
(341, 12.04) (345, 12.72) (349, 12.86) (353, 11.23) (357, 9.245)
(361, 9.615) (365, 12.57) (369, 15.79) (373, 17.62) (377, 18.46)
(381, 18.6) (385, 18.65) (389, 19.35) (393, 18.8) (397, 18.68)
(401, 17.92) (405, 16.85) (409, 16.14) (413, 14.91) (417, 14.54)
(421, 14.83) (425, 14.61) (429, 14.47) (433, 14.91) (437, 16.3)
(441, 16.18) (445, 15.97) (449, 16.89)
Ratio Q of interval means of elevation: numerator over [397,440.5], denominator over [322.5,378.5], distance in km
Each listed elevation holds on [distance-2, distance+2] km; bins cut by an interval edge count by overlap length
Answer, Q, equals 1.19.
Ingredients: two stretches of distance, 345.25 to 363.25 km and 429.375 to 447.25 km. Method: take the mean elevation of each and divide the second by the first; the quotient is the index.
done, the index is 1.44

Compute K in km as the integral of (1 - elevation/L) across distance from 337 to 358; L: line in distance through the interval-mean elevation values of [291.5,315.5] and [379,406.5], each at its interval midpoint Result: 8.58 km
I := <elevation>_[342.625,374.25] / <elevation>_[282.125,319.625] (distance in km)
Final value 0.6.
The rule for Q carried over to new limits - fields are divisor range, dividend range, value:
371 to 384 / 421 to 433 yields 0.80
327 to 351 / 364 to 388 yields 1.38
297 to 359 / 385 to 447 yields 1.04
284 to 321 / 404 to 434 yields 0.73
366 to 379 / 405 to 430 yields 0.89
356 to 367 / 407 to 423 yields 1.43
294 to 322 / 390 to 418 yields 0.83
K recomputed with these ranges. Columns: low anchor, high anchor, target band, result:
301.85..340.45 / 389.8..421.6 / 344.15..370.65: 7.79 km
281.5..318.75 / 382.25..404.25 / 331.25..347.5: 6.51 km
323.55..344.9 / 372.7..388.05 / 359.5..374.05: 2.70 km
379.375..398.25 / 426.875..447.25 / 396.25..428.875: 2.62 km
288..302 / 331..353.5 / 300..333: -2.61 km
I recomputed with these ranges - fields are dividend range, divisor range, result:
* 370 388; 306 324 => 0.93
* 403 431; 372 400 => 0.82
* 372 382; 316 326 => 1.01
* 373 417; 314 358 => 1.28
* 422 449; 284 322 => 0.75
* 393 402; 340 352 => 1.48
